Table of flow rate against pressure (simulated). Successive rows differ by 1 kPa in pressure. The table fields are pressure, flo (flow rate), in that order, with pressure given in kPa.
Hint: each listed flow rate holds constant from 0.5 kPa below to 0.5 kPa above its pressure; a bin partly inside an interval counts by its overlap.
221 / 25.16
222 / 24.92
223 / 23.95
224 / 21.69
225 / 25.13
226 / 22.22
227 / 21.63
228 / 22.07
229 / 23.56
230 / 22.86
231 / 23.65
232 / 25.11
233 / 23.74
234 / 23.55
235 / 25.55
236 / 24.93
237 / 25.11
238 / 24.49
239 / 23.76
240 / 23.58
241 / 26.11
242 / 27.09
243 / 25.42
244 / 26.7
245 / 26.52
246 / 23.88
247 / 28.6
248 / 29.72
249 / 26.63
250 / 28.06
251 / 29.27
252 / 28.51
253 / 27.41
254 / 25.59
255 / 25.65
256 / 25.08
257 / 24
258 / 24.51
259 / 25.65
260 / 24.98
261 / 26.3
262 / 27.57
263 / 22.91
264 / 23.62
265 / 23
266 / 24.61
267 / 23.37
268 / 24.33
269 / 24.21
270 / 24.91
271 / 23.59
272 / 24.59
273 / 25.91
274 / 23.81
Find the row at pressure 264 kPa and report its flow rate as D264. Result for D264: 23.62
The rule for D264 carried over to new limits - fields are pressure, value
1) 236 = 24.93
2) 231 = 23.65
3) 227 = 21.63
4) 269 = 24.21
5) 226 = 22.22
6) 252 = 28.51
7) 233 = 23.74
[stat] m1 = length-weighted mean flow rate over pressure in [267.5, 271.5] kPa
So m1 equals 24.3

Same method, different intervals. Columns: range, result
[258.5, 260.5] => 25.3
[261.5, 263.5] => 25.2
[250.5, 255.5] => 27.3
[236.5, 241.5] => 24.6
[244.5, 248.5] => 27.2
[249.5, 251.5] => 28.7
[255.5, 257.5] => 24.5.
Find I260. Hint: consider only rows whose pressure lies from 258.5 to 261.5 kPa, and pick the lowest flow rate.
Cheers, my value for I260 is 24.98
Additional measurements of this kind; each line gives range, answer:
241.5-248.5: 23.88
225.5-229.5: 21.63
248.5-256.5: 25.08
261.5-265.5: 22.91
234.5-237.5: 24.93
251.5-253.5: 27.41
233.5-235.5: 23.55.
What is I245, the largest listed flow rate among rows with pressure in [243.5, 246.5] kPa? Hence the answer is 26.7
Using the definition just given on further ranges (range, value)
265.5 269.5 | 24.61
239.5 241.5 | 26.11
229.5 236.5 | 25.55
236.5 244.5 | 27.09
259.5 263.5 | 27.57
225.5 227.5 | 22.22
